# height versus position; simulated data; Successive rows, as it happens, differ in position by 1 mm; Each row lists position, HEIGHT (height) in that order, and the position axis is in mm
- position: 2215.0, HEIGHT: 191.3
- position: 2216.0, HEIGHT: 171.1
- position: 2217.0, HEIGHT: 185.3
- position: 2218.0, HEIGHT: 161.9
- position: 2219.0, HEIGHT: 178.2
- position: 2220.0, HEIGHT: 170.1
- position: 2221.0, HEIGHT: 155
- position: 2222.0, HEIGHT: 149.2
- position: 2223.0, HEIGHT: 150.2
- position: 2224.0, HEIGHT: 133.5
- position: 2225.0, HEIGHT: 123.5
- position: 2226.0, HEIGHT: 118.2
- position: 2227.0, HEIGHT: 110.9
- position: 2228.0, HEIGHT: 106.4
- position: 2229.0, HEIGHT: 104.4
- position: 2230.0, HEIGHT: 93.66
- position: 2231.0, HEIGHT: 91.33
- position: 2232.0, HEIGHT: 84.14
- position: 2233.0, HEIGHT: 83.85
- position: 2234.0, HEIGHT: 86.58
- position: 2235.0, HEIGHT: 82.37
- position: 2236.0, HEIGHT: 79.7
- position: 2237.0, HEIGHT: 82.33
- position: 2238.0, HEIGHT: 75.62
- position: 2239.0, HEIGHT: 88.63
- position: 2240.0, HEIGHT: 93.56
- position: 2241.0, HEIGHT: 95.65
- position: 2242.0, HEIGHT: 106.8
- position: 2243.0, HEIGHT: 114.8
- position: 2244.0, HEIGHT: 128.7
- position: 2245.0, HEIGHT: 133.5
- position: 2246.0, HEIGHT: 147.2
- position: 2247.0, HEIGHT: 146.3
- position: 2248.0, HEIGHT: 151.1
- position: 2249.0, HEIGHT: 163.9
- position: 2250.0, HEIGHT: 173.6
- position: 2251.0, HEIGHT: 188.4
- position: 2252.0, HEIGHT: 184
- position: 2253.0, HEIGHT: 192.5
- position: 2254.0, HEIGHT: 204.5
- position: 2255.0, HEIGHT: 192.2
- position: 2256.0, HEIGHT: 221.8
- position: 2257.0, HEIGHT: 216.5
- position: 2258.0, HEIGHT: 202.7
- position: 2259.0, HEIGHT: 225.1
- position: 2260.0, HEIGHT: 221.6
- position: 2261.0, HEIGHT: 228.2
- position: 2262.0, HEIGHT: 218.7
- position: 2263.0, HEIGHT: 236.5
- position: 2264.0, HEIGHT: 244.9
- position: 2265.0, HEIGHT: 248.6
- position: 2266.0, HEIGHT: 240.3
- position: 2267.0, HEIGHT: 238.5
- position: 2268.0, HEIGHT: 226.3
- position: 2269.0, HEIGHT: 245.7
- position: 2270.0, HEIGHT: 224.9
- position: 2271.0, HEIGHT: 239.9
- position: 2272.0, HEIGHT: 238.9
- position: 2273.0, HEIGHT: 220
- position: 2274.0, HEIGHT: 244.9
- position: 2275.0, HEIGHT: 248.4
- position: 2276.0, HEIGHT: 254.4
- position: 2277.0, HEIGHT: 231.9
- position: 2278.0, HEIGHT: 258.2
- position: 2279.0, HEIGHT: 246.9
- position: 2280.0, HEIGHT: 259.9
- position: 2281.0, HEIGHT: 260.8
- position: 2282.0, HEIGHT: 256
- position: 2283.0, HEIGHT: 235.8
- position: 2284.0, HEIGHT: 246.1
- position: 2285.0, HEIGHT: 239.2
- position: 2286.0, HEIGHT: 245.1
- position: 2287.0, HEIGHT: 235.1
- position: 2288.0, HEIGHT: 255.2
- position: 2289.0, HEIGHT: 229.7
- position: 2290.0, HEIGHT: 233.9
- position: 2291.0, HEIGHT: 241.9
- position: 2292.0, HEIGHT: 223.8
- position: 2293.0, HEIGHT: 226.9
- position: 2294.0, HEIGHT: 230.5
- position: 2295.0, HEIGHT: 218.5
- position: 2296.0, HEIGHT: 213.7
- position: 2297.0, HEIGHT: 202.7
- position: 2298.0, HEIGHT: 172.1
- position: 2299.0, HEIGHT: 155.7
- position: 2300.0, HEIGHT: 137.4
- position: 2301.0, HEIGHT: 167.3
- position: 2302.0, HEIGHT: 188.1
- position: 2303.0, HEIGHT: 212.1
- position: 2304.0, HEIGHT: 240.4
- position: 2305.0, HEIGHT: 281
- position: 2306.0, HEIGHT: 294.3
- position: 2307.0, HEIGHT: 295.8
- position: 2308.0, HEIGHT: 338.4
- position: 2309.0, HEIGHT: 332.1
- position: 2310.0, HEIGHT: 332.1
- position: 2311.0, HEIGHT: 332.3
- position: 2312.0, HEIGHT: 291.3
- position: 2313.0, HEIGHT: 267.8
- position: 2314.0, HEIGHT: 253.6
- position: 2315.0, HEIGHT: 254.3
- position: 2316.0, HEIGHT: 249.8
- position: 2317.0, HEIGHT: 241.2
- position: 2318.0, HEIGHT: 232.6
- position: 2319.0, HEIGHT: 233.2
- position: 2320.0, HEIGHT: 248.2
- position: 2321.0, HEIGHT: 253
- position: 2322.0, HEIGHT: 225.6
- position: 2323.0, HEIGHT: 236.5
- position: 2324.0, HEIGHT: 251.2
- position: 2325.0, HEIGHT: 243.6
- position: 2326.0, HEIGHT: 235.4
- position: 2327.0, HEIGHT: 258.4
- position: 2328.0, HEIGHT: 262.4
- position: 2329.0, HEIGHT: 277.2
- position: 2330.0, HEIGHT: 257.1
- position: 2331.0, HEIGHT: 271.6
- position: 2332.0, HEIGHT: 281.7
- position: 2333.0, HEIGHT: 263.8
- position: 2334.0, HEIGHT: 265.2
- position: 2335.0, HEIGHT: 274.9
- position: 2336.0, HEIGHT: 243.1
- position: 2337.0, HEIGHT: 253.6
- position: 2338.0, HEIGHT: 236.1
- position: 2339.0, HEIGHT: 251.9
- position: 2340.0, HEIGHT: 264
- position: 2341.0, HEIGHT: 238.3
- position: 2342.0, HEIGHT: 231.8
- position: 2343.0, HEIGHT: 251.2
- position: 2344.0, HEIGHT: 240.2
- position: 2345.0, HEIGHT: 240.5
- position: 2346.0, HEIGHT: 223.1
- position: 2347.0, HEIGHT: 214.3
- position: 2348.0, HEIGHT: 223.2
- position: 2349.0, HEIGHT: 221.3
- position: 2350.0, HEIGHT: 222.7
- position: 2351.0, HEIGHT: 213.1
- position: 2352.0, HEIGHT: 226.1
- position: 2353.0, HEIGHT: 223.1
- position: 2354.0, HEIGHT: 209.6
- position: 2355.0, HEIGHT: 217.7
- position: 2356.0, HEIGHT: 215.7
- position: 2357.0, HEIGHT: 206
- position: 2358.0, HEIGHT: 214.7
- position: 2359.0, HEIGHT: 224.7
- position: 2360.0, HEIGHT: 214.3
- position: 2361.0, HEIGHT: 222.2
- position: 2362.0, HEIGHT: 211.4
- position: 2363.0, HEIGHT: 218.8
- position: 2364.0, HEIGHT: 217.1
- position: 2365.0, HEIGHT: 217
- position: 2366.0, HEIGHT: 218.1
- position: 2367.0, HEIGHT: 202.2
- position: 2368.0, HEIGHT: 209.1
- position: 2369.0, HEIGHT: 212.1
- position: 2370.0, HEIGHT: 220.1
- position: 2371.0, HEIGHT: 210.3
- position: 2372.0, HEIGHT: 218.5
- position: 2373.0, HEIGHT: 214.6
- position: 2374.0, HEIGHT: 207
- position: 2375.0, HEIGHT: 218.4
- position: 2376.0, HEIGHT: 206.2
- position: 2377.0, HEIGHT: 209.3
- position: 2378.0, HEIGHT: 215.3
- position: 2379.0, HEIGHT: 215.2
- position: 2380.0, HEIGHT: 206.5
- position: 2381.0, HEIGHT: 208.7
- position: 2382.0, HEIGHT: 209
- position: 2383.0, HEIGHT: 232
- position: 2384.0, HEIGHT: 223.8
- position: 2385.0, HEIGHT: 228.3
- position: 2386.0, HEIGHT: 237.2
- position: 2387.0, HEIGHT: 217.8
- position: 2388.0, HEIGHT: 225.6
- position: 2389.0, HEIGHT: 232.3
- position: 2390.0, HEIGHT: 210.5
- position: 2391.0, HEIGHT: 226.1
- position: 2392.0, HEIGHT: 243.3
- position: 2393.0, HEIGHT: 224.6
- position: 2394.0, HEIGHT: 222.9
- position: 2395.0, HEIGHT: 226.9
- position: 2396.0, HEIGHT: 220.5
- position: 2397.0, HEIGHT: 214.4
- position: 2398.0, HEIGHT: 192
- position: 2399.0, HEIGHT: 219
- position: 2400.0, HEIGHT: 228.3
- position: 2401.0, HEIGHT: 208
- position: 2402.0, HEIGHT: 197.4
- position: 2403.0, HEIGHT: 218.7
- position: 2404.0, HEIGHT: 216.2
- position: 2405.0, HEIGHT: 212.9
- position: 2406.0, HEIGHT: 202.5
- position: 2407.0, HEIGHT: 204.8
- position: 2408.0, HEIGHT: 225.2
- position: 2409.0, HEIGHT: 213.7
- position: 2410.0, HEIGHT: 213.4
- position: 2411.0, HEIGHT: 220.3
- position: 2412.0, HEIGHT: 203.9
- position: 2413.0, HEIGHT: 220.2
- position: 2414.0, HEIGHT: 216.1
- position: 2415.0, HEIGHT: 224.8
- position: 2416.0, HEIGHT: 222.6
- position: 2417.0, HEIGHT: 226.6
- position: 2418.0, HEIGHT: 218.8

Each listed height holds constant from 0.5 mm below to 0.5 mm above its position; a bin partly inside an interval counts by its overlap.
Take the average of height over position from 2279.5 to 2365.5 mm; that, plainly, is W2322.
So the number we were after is 240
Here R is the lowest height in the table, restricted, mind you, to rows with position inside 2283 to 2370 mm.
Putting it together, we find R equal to 137.4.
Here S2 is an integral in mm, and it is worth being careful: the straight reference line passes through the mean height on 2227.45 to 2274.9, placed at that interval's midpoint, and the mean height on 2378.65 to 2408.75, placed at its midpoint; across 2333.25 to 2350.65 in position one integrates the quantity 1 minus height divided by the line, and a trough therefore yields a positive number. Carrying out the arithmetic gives -3.6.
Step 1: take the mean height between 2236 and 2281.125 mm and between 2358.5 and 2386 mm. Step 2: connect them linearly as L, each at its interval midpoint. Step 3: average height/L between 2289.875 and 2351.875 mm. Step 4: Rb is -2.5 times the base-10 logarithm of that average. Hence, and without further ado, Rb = -0.19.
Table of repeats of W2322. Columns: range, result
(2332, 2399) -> 224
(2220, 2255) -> 126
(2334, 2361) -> 231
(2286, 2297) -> 230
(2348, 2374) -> 216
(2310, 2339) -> 258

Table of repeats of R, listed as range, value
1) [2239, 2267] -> 88.63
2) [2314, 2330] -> 225.6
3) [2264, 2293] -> 220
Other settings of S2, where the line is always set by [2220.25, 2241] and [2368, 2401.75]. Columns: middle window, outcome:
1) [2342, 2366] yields -3.2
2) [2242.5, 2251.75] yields -2.6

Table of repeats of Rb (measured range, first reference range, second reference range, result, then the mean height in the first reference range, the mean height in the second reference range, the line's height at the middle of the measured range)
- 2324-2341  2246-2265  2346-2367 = -0.21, 201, 217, 213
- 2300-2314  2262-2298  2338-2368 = -0.16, 237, 224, 232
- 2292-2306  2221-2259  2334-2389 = -0.17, 134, 224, 177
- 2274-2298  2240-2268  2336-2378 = -0.20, 187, 222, 198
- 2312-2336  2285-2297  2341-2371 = -0.13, 231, 220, 226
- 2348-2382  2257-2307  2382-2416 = 0.04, 231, 219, 222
